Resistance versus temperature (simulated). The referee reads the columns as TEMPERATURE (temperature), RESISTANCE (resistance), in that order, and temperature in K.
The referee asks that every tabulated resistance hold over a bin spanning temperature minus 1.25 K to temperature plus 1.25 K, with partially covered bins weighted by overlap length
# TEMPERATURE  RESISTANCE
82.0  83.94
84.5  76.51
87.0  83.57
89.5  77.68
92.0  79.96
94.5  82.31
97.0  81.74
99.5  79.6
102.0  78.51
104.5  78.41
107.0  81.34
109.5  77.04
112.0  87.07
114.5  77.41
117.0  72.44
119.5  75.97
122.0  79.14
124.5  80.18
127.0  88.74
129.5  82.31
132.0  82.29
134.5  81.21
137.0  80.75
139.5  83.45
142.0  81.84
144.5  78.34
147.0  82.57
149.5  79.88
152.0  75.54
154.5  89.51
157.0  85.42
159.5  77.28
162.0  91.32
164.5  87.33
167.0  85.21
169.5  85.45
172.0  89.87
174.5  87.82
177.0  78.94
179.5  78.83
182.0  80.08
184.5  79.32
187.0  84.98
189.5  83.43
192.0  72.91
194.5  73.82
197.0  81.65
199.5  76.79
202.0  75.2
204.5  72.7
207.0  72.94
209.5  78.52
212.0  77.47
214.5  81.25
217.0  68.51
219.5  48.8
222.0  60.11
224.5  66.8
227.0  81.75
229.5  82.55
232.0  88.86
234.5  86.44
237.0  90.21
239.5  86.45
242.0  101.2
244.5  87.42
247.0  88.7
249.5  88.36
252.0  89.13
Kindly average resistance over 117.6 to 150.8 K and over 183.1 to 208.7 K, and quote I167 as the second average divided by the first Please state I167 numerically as 1.0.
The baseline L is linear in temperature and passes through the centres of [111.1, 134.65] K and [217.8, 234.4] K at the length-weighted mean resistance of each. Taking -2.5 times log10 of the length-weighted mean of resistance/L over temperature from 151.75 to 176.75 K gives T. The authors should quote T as -0.111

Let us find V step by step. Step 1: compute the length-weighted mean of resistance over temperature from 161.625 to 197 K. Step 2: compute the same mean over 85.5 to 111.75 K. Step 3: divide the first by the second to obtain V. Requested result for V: 1.03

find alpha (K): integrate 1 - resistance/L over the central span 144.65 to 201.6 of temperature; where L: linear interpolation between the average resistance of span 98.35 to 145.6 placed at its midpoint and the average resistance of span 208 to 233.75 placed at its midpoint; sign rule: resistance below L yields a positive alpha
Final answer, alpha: -3.8 K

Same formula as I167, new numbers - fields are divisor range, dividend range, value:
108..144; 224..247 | 1.07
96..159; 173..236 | 0.95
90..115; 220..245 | 1.02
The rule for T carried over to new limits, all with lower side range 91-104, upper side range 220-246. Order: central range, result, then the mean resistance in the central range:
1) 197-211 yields 0.082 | 75.8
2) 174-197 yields 0.023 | 79.8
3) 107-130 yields 0.008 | 80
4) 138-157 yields -0.011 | 81.8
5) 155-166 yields -0.057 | 85.6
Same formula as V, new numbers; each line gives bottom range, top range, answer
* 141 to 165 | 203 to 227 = 0.85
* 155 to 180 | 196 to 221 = 0.86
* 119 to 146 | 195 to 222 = 0.89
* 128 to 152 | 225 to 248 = 1.08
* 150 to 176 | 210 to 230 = 0.83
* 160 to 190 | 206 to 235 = 0.88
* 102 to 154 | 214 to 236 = 0.92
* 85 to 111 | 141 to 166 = 1.04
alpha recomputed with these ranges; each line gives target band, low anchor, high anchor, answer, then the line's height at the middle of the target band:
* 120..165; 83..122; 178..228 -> -2.9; 77.5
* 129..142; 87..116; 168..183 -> 0.0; 81.7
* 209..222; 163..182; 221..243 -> 2.2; 83.3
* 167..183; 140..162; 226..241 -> -0.1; 83.2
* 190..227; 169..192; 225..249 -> 5.4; 85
